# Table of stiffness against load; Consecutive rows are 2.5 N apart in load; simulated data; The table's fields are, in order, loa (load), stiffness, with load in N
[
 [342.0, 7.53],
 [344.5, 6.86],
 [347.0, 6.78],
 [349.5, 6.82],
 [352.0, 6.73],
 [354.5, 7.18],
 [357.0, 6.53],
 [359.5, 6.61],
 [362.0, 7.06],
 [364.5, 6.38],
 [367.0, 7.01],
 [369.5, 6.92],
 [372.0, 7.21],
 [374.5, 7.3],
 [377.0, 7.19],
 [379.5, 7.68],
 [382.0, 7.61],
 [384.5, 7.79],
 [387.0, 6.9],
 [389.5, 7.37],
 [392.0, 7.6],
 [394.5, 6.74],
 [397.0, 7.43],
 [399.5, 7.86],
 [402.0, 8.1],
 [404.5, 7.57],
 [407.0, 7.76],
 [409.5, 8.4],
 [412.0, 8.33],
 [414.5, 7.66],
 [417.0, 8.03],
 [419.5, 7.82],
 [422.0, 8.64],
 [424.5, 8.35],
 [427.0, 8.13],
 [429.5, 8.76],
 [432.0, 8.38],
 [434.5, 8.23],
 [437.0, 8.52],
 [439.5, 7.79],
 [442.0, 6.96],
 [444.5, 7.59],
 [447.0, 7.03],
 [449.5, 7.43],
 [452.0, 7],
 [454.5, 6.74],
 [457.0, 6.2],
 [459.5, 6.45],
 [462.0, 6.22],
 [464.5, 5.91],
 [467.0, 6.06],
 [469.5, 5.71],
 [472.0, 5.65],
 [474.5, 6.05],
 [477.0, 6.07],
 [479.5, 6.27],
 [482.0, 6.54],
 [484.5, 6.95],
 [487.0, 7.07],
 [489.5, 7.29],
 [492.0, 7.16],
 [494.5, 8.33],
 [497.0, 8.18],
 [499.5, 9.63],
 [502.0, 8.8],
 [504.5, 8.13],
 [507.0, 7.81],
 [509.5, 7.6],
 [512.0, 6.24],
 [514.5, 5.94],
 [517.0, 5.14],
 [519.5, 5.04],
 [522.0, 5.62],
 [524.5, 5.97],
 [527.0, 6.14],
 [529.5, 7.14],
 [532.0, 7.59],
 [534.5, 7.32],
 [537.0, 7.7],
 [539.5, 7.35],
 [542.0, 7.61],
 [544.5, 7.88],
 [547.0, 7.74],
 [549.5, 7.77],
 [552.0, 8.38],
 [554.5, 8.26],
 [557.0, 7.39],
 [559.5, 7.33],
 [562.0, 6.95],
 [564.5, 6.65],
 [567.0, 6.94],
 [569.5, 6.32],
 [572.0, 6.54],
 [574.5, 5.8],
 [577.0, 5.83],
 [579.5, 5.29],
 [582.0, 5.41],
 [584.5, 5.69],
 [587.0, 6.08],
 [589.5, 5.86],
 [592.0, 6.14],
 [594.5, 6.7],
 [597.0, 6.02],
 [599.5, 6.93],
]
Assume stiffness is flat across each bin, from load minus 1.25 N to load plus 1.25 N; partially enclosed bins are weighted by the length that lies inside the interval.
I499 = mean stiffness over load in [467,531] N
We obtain 6.81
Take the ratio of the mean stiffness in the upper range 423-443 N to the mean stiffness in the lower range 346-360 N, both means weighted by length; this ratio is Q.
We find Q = 1.2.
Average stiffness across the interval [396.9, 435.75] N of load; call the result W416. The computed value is 8.11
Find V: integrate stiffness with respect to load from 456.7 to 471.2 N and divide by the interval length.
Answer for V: 6.07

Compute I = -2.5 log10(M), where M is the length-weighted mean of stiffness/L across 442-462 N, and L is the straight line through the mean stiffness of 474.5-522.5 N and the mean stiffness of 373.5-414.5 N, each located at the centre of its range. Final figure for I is 0.06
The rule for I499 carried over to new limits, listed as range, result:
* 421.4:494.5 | 7.08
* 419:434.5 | 8.36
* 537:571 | 7.43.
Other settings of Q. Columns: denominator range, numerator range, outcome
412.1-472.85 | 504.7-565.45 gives 0.96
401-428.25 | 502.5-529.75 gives 0.80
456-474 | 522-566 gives 1.21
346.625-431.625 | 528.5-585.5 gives 0.93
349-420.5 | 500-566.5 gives 0.97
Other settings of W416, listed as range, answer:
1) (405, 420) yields 7.99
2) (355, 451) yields 7.59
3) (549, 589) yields 6.63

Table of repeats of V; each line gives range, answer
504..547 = 6.84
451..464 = 6.48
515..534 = 6.13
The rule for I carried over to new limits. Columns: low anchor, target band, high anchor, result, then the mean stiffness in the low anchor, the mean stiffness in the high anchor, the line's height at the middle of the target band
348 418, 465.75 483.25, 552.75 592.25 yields 0.14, 7.34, 6.44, 6.91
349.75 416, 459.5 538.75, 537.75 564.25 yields 0.11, 7.34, 7.63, 7.54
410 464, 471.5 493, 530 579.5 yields 0.13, 7.62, 7.18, 7.45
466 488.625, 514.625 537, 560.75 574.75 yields 0.02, 6.28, 6.59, 6.45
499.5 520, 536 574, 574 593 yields -0.17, 7.07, 5.76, 6.27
